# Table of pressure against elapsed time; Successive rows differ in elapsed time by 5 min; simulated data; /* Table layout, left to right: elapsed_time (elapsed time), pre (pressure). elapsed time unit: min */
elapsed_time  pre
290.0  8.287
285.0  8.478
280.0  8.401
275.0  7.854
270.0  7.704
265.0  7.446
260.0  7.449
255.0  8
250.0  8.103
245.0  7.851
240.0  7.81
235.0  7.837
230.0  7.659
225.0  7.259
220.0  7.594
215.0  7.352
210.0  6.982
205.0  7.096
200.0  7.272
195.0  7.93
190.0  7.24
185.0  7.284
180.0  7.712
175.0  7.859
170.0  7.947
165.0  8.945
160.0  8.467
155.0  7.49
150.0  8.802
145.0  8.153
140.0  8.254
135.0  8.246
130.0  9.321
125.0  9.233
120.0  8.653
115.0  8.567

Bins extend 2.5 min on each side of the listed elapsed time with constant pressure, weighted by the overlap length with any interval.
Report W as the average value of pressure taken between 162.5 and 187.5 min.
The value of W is 7.95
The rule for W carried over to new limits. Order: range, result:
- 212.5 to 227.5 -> 7.4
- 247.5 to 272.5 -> 7.74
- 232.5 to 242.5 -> 7.82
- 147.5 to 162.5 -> 8.25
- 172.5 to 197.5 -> 7.61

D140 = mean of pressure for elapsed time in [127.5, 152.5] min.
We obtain 8.56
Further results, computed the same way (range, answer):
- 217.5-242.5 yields 7.63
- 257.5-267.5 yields 7.45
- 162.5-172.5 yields 8.45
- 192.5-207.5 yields 7.43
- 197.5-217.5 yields 7.18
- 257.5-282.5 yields 7.77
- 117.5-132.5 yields 9.07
